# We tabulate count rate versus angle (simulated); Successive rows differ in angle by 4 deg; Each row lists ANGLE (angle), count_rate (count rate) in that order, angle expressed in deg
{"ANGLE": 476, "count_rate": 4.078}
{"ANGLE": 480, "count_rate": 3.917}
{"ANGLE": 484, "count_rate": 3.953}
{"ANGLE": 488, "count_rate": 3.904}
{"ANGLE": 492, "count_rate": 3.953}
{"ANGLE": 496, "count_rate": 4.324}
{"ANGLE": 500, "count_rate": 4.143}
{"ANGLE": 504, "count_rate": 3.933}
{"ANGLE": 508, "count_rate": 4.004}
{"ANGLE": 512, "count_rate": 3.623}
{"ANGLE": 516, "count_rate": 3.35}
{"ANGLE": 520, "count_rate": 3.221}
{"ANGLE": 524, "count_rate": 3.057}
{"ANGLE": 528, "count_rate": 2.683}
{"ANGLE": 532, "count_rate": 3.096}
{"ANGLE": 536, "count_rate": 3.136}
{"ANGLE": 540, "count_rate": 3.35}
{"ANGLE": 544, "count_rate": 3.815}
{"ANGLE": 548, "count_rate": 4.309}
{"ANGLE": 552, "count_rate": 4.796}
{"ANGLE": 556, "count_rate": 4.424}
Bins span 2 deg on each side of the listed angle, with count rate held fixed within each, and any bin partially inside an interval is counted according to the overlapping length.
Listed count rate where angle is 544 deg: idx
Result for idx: 3.815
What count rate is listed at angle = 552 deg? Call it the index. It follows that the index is 4.796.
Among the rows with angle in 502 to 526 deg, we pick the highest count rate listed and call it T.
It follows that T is 4.004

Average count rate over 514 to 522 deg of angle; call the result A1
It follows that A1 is 3.29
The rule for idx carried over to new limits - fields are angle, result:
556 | 4.424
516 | 3.35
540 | 3.35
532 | 3.096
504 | 3.933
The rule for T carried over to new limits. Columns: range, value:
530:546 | 3.815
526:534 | 3.096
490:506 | 4.324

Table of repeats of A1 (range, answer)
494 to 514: 4.01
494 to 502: 4.23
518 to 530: 2.99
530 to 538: 3.12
